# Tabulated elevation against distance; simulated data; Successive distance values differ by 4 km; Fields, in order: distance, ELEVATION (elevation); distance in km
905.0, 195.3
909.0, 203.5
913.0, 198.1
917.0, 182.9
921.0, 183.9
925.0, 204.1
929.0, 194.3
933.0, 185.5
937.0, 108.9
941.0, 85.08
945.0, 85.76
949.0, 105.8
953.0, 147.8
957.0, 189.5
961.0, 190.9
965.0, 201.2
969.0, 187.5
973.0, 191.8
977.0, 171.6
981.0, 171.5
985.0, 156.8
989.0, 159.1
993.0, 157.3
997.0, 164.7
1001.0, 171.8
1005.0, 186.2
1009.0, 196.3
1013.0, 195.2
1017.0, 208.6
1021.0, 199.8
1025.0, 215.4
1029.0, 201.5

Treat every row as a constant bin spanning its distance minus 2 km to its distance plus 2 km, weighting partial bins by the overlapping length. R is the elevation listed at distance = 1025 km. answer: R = 215.4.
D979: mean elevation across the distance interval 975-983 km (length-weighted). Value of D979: 172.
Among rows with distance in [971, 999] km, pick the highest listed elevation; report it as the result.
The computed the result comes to 191.8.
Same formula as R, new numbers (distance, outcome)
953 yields 147.8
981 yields 171.5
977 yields 171.6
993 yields 157.3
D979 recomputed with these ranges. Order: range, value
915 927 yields 190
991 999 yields 161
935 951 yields 96.4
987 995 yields 158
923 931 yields 199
